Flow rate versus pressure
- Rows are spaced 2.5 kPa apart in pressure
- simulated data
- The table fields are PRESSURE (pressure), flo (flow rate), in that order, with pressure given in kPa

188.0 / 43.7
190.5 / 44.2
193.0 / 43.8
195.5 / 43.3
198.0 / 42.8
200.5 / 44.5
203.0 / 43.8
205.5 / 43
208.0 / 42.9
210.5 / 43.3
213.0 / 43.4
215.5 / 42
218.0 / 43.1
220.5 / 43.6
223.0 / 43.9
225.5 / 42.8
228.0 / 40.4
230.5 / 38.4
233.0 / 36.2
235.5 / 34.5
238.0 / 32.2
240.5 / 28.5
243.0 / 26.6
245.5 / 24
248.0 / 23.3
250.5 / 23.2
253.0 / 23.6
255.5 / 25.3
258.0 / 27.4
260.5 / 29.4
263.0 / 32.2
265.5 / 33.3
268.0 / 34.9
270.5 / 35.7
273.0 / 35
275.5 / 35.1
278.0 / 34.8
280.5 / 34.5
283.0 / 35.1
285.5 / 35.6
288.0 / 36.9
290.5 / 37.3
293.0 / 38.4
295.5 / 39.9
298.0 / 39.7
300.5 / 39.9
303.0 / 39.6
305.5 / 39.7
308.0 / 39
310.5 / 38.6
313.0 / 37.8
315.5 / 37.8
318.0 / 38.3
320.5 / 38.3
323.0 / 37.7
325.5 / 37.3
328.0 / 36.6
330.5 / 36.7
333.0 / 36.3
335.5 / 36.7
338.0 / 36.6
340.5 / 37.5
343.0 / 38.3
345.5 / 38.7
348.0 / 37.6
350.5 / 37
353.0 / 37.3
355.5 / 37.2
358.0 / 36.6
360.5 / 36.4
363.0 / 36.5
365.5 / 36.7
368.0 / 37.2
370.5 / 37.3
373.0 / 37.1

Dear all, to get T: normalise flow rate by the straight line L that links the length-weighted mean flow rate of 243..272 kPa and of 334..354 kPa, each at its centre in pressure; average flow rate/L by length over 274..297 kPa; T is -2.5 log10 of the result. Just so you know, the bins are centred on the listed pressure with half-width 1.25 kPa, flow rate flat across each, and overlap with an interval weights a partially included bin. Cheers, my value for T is -0.16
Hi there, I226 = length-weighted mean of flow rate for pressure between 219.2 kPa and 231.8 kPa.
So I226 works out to 41.8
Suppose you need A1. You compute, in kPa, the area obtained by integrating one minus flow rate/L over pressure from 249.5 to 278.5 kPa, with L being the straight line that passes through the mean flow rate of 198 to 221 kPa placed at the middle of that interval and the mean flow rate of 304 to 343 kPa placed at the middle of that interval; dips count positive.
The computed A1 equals 7.0 kPa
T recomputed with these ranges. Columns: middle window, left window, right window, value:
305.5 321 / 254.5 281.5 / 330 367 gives -0.10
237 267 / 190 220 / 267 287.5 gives 0.35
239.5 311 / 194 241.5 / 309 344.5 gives 0.17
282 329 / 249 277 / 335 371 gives -0.14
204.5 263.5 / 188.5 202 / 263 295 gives 0.16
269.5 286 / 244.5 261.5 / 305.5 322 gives -0.15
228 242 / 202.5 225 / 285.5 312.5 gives 0.22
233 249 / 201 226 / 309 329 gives 0.40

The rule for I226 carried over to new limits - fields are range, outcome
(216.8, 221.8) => 43.4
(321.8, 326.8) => 37.5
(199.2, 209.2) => 43.5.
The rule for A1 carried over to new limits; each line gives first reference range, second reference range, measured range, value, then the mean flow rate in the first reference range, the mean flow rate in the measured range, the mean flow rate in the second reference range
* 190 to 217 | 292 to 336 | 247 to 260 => 5.12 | 43.3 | 24.9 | 38.3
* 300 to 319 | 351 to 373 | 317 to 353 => 0.47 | 38.8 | 37.4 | 36.9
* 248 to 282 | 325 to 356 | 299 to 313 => -2.01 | 30.9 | 39.2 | 37.2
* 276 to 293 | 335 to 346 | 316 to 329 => -0.23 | 35.9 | 37.7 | 37.5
